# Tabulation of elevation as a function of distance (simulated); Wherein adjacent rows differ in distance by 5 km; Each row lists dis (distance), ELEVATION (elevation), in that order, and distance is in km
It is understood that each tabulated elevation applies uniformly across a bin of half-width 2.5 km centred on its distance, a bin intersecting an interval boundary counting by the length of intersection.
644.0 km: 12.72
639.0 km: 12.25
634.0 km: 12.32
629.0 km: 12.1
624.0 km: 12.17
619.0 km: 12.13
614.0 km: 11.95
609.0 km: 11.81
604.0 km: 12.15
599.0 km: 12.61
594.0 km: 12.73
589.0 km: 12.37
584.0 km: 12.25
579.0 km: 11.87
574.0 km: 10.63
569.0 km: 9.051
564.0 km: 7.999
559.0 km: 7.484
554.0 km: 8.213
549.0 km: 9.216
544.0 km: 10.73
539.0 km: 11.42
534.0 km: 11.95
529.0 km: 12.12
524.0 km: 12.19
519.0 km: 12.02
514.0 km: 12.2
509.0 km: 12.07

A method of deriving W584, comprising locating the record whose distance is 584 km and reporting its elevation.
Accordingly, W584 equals 12.25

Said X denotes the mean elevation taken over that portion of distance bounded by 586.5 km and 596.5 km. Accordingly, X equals 12.6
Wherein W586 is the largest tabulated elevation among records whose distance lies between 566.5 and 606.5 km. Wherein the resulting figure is 12.73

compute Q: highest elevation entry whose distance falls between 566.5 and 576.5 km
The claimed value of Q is 10.63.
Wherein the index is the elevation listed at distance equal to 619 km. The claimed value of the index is 12.13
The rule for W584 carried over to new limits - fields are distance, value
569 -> 9.051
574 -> 10.63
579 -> 11.87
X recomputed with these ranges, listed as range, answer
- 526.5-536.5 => 12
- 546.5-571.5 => 8.39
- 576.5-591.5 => 12.2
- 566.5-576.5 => 9.84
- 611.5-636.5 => 12.1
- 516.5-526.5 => 12.1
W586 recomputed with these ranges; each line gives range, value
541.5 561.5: 10.73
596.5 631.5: 12.61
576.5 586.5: 12.25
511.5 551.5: 12.2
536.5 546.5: 11.42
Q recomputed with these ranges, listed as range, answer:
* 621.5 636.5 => 12.32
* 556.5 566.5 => 7.999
